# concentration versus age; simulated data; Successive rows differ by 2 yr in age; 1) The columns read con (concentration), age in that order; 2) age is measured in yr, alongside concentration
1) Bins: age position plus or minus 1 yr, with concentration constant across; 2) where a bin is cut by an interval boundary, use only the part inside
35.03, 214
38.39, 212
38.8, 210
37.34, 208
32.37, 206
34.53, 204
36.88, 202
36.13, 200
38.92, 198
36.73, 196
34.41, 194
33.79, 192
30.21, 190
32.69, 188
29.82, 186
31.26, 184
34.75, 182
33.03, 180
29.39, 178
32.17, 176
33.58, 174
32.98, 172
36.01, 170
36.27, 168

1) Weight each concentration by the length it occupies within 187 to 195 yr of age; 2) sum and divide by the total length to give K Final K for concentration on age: 32.8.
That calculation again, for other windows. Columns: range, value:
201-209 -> 35.3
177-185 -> 32.1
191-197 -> 35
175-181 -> 31.5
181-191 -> 31.7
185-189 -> 31.3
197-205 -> 36.6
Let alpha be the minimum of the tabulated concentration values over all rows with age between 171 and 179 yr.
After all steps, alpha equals 29.39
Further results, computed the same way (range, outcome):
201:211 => 32.37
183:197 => 29.82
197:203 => 36.13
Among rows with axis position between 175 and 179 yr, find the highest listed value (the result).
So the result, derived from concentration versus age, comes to 32.17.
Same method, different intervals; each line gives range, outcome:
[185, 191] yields 32.69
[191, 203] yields 38.92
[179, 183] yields 34.75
